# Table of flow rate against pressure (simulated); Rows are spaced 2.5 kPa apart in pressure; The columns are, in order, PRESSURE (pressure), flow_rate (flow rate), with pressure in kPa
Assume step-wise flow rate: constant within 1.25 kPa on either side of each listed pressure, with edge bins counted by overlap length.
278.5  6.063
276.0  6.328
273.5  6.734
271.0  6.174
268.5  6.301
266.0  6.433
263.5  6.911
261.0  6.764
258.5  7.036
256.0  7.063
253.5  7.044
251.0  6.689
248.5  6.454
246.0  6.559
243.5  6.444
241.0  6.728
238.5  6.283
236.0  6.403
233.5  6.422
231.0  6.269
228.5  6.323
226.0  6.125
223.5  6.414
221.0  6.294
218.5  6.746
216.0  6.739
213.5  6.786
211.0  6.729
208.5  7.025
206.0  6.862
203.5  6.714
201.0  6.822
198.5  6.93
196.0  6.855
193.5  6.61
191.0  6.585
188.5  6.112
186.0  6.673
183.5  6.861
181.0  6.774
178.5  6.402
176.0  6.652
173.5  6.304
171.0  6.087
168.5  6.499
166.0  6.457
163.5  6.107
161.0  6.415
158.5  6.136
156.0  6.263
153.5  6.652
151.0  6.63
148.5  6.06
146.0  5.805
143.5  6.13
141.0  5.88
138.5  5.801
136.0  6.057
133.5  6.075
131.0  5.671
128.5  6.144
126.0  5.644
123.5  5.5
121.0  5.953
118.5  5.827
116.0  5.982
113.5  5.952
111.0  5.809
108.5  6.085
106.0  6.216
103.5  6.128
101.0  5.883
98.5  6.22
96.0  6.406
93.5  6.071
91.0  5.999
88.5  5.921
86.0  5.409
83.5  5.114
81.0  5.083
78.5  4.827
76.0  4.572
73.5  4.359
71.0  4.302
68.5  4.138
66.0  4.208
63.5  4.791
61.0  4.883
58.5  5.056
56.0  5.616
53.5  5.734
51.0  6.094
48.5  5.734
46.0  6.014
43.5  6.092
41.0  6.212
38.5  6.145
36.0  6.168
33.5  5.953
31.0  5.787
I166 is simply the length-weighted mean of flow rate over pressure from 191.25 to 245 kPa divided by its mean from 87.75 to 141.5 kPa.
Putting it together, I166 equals 1.1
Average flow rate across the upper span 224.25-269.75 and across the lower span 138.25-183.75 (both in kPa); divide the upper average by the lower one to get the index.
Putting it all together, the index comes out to 1.04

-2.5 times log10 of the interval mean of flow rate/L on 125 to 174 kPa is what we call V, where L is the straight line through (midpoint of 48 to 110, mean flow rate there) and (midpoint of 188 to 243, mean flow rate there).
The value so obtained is -0.02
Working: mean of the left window 5.39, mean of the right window 6.59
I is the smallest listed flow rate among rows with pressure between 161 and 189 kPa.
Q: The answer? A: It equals 6.087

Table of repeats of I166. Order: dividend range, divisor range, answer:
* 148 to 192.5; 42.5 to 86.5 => 1.26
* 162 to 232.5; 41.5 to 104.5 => 1.22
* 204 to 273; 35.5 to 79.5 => 1.25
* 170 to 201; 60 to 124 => 1.21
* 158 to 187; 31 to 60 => 1.10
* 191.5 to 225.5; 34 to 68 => 1.21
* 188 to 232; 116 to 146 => 1.13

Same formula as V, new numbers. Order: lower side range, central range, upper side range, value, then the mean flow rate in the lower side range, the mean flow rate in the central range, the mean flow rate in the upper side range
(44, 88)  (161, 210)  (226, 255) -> -0.09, 5.09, 6.59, 6.5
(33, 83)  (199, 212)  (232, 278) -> -0.10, 5.29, 6.84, 6.59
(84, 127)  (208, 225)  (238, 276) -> -0.03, 5.93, 6.65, 6.64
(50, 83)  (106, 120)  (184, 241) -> -0.10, 4.89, 5.96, 6.59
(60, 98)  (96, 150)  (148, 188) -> -0.04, 5.1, 5.96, 6.44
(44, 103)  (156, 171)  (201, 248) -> -0.04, 5.34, 6.3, 6.55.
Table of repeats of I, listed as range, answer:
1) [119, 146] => 5.5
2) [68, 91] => 4.138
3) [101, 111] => 5.809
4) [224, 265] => 6.125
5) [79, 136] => 5.083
